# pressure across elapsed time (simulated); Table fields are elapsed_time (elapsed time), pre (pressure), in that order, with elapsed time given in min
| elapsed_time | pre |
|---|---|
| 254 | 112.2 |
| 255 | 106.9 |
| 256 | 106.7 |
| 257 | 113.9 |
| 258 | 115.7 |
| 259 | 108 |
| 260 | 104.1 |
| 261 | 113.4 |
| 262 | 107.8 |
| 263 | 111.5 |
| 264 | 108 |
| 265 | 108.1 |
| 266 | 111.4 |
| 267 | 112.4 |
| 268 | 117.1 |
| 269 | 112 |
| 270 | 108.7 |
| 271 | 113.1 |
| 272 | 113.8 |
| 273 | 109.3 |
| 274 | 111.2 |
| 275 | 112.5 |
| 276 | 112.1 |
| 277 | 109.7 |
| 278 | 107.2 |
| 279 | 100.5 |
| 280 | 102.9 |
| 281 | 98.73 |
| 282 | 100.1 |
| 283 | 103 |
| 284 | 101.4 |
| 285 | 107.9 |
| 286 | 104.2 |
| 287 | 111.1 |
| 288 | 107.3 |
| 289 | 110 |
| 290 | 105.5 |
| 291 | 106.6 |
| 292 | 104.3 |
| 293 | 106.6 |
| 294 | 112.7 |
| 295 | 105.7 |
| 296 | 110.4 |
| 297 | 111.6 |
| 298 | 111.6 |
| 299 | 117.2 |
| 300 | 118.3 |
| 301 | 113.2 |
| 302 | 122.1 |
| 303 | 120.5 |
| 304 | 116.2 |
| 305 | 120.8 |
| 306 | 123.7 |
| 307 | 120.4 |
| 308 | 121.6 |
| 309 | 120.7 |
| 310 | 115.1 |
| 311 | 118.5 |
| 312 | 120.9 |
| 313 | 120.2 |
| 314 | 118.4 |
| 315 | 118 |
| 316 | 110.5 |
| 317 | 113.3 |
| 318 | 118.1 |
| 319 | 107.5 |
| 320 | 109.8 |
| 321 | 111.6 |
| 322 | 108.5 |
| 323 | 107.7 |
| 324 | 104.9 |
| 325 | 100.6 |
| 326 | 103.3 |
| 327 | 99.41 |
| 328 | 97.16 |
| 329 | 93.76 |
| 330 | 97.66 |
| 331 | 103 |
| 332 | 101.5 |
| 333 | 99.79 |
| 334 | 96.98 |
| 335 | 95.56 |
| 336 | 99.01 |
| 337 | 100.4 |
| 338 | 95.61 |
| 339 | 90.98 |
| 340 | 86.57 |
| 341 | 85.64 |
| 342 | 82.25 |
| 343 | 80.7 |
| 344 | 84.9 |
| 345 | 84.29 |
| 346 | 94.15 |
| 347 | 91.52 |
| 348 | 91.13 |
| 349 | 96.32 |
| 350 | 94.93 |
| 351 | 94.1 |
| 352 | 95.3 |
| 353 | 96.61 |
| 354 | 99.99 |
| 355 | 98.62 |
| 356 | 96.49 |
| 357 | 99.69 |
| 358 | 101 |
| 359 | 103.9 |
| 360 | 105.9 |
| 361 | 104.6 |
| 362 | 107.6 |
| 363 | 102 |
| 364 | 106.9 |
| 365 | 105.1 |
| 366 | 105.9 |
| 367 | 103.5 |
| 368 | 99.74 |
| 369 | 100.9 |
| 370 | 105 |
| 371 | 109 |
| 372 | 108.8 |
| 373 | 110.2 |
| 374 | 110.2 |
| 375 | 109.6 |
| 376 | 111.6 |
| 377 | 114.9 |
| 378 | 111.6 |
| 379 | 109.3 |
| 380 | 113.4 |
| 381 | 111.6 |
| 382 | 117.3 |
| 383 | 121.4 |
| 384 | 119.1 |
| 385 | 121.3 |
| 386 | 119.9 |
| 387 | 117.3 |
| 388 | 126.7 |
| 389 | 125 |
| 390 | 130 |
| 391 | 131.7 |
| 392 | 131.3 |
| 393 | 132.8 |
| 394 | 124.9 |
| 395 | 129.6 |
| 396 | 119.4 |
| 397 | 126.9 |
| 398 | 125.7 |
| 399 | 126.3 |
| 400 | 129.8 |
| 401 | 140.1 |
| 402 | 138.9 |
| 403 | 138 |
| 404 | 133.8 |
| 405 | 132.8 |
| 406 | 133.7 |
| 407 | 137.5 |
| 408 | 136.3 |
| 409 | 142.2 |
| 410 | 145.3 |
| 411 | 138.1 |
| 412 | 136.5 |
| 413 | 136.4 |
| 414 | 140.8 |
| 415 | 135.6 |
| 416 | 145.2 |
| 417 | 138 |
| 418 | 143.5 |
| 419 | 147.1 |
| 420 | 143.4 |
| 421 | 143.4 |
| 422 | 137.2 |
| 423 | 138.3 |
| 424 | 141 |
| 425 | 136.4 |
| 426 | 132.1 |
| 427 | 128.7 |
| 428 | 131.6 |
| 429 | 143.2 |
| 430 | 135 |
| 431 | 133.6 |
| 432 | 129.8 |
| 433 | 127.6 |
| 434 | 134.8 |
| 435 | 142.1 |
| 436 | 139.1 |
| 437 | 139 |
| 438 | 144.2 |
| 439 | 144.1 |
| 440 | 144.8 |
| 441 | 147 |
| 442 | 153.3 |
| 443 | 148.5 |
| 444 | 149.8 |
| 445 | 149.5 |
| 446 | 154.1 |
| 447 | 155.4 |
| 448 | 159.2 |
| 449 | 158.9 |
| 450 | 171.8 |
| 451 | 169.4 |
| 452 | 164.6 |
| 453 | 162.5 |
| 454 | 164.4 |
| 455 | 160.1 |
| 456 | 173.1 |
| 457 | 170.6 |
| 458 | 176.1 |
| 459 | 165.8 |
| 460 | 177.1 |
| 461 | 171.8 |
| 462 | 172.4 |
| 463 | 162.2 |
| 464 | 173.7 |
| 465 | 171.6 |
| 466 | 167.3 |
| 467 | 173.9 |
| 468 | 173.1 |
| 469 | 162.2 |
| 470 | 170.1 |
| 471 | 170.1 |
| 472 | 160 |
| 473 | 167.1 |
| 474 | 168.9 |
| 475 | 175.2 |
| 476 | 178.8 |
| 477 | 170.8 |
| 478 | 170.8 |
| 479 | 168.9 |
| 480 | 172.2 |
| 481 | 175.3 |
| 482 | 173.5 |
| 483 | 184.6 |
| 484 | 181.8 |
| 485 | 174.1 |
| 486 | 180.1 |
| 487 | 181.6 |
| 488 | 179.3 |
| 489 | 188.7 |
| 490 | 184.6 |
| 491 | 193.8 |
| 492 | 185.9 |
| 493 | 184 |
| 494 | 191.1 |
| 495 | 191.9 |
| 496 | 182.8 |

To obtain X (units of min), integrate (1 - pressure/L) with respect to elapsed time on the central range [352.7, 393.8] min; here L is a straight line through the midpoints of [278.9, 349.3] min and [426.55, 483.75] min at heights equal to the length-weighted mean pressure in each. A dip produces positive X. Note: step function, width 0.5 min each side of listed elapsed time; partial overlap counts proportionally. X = 5.5 min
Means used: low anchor 106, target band 111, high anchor 159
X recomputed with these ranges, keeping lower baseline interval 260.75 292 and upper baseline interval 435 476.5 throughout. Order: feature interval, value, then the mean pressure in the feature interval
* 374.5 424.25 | 5.3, 130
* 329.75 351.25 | 5.8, 93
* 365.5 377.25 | 2.5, 107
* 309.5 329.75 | 1.9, 110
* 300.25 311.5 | -0.2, 119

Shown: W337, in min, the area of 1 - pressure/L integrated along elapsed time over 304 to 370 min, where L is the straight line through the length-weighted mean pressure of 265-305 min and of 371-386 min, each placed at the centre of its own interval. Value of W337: 5.28 min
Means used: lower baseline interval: 110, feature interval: 103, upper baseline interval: 114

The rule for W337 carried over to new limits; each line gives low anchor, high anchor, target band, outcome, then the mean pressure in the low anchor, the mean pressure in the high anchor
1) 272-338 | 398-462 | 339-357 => 4.5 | 109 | 146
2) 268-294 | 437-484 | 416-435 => 2.0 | 107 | 165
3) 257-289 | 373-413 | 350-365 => 2.5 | 109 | 126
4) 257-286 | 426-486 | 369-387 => 3.3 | 109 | 160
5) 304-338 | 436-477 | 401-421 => 0.8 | 109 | 163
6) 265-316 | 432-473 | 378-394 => 2.1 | 112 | 159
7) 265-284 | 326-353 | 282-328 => -4.7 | 108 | 93.8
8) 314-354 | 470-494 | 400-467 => 1.5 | 98.8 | 177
